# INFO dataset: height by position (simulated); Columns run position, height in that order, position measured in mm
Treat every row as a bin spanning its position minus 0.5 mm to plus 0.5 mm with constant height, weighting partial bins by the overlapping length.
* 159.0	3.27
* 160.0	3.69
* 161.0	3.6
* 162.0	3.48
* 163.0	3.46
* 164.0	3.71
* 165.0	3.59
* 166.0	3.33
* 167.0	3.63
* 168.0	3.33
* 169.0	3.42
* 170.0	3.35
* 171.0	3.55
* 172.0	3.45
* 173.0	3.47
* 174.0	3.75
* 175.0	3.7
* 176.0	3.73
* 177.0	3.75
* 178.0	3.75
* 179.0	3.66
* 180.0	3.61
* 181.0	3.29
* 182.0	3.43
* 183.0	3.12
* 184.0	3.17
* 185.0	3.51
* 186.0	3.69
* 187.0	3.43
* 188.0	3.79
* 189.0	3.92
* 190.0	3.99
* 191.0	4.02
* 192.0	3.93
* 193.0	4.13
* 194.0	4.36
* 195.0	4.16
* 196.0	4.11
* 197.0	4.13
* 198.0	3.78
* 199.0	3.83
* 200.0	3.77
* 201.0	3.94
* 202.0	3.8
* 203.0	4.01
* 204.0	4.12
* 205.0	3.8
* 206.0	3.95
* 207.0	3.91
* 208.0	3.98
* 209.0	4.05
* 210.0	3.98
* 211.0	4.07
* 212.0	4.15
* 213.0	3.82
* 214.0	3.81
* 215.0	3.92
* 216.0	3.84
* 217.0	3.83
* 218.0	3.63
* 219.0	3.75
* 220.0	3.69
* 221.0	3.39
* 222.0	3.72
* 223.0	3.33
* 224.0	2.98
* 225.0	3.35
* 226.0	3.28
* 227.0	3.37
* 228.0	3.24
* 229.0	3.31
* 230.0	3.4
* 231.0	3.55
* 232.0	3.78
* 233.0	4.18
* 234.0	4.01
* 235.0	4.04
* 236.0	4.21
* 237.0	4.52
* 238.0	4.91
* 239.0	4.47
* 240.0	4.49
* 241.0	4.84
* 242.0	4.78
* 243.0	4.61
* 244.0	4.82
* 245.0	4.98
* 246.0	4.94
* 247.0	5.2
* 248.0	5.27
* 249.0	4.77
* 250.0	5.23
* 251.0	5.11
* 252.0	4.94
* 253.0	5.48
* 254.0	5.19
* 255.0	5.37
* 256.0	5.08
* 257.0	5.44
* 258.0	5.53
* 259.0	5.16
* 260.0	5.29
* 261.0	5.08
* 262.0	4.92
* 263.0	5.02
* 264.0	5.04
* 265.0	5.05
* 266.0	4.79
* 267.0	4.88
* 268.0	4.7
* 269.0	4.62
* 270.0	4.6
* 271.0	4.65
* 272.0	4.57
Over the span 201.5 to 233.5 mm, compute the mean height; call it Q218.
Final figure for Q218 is 3.72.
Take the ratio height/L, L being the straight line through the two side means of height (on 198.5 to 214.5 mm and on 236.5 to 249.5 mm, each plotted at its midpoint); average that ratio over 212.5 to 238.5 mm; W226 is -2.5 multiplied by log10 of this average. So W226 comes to 0.18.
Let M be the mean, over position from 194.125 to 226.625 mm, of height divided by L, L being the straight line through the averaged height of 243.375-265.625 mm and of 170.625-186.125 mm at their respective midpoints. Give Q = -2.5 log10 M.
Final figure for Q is 0.10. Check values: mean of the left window 3.54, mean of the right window 5.13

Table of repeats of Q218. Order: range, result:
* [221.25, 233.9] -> 3.47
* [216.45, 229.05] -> 3.46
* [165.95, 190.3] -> 3.55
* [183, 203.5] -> 3.86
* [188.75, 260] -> 4.21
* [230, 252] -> 4.59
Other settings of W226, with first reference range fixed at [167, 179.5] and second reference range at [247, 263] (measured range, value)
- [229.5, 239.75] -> 0.16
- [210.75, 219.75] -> 0.14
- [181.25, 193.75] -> 0.05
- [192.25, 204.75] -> 0.02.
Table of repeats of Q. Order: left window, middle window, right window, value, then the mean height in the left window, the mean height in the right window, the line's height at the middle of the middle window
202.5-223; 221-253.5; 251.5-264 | 0.08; 3.86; 5.2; 4.59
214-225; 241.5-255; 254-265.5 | -0.07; 3.61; 5.18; 4.73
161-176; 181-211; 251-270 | 0.04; 3.53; 5.08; 3.99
